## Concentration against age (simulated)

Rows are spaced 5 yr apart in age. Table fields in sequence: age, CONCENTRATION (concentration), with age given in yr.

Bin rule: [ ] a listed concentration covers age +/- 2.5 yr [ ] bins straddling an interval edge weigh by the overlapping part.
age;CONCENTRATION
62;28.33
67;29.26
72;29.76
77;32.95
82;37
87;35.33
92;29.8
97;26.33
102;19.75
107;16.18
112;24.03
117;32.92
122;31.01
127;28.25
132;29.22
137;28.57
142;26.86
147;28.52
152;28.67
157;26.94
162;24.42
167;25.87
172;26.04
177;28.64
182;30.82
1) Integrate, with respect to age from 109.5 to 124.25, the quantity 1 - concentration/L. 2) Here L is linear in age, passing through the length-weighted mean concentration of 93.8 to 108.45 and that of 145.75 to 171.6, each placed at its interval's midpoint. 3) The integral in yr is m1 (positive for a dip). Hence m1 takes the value -4.1 yr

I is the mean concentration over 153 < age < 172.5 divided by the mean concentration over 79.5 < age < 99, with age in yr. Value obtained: 0.8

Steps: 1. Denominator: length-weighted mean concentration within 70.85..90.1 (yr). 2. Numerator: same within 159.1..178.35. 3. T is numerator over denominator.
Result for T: 0.77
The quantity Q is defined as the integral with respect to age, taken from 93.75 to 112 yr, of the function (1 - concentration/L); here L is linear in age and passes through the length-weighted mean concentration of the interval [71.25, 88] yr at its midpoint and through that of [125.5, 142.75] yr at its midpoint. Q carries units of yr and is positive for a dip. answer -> 5.8 yr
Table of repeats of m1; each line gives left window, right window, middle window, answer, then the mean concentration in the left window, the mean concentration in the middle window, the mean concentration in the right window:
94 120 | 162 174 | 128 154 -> -3.55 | 24.1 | 28.4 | 25.6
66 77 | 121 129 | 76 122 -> 2.54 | 30.3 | 28.3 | 29.5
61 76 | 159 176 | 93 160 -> 1.27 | 29.6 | 26.8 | 25.8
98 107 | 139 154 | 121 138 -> -2.99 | 19.9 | 29.2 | 28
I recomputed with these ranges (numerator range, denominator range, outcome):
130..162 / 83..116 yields 1.07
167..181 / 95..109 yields 1.32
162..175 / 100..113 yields 1.32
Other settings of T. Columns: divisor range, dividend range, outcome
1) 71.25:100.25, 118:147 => 0.91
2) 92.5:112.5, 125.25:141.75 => 1.28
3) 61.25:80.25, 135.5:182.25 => 0.90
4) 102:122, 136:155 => 1.14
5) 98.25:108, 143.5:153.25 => 1.47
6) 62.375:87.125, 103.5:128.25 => 0.81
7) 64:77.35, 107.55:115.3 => 0.76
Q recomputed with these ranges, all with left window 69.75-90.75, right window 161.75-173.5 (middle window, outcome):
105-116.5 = 3.06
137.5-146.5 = 0.10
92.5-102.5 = 2.18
